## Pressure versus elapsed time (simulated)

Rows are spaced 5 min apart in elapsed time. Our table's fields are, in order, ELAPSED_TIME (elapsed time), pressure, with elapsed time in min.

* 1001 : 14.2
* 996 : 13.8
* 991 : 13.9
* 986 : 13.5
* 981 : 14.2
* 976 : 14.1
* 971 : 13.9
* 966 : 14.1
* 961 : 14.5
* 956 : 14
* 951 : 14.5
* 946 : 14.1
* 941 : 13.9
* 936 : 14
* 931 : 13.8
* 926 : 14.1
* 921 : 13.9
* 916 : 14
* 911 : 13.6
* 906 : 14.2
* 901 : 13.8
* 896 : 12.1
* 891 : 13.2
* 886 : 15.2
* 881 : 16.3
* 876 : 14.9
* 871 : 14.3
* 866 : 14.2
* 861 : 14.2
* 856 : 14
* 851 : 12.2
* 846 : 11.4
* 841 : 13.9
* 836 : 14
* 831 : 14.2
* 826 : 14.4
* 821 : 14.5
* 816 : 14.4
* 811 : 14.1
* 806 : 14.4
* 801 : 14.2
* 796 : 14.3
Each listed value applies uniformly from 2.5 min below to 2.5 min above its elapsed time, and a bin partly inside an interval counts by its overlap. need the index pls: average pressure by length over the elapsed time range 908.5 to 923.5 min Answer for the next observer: 13.8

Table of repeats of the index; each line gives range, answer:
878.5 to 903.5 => 14.1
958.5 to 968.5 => 14.3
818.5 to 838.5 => 14.3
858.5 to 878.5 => 14.4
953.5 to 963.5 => 14.2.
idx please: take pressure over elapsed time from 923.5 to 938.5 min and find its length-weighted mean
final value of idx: 14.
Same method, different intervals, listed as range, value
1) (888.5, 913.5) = 13.4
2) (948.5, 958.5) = 14.2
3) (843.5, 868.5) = 13.2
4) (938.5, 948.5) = 14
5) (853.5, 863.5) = 14.1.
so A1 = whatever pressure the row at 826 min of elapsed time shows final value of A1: 14.4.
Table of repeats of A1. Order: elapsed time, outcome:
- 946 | 14.1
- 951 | 14.5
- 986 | 13.5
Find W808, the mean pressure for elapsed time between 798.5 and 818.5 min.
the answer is 14.3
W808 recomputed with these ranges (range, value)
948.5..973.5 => 14.2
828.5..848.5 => 13.4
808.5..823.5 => 14.3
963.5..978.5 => 14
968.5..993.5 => 13.9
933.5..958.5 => 14.1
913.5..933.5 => 13.9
